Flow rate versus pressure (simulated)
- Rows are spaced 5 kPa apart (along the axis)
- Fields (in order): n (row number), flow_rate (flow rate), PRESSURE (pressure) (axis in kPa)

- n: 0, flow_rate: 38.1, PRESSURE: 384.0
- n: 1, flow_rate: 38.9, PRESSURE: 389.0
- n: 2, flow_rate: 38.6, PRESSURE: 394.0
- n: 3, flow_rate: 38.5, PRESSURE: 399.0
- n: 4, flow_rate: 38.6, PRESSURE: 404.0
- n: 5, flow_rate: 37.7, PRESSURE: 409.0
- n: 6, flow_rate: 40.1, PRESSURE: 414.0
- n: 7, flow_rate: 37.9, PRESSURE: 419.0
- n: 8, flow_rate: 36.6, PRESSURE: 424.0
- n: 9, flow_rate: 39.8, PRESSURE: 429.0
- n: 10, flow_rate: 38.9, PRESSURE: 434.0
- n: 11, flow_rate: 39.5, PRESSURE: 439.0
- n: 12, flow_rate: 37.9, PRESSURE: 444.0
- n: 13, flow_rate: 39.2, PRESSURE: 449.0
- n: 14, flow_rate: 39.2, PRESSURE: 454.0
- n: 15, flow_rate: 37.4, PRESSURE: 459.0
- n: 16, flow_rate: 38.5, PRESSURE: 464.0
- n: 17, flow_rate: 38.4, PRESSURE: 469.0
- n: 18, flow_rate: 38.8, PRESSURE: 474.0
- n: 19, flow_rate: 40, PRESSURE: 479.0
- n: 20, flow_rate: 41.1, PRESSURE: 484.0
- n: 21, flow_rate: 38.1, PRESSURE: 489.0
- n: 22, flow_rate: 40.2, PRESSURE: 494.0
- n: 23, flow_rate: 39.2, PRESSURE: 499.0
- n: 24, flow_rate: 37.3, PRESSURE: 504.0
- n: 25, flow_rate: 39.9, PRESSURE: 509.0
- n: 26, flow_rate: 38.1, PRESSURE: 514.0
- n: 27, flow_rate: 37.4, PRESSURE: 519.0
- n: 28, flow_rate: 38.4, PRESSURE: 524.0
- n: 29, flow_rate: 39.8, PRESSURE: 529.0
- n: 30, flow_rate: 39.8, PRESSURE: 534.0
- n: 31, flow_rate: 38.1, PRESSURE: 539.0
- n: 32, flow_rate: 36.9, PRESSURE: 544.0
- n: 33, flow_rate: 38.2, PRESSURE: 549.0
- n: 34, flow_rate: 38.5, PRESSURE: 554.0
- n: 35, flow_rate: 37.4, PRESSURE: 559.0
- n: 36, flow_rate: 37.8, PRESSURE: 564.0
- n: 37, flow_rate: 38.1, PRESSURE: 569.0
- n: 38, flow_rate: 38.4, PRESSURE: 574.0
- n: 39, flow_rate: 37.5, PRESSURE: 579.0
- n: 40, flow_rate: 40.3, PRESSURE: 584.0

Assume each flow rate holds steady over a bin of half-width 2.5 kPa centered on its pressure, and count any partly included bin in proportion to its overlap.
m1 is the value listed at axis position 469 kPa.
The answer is 38.4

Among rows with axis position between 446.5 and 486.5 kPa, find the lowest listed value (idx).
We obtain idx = 37.4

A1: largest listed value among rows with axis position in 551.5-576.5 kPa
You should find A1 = 38.5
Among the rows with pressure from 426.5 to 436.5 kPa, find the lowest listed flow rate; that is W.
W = 38.9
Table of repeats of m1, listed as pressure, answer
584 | 40.3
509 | 39.9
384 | 38.1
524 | 38.4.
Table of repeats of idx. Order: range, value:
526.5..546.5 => 36.9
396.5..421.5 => 37.7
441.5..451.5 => 37.9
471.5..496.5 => 38.1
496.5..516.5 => 37.3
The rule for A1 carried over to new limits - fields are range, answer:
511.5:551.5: 39.8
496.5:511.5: 39.9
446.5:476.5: 39.2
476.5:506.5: 41.1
